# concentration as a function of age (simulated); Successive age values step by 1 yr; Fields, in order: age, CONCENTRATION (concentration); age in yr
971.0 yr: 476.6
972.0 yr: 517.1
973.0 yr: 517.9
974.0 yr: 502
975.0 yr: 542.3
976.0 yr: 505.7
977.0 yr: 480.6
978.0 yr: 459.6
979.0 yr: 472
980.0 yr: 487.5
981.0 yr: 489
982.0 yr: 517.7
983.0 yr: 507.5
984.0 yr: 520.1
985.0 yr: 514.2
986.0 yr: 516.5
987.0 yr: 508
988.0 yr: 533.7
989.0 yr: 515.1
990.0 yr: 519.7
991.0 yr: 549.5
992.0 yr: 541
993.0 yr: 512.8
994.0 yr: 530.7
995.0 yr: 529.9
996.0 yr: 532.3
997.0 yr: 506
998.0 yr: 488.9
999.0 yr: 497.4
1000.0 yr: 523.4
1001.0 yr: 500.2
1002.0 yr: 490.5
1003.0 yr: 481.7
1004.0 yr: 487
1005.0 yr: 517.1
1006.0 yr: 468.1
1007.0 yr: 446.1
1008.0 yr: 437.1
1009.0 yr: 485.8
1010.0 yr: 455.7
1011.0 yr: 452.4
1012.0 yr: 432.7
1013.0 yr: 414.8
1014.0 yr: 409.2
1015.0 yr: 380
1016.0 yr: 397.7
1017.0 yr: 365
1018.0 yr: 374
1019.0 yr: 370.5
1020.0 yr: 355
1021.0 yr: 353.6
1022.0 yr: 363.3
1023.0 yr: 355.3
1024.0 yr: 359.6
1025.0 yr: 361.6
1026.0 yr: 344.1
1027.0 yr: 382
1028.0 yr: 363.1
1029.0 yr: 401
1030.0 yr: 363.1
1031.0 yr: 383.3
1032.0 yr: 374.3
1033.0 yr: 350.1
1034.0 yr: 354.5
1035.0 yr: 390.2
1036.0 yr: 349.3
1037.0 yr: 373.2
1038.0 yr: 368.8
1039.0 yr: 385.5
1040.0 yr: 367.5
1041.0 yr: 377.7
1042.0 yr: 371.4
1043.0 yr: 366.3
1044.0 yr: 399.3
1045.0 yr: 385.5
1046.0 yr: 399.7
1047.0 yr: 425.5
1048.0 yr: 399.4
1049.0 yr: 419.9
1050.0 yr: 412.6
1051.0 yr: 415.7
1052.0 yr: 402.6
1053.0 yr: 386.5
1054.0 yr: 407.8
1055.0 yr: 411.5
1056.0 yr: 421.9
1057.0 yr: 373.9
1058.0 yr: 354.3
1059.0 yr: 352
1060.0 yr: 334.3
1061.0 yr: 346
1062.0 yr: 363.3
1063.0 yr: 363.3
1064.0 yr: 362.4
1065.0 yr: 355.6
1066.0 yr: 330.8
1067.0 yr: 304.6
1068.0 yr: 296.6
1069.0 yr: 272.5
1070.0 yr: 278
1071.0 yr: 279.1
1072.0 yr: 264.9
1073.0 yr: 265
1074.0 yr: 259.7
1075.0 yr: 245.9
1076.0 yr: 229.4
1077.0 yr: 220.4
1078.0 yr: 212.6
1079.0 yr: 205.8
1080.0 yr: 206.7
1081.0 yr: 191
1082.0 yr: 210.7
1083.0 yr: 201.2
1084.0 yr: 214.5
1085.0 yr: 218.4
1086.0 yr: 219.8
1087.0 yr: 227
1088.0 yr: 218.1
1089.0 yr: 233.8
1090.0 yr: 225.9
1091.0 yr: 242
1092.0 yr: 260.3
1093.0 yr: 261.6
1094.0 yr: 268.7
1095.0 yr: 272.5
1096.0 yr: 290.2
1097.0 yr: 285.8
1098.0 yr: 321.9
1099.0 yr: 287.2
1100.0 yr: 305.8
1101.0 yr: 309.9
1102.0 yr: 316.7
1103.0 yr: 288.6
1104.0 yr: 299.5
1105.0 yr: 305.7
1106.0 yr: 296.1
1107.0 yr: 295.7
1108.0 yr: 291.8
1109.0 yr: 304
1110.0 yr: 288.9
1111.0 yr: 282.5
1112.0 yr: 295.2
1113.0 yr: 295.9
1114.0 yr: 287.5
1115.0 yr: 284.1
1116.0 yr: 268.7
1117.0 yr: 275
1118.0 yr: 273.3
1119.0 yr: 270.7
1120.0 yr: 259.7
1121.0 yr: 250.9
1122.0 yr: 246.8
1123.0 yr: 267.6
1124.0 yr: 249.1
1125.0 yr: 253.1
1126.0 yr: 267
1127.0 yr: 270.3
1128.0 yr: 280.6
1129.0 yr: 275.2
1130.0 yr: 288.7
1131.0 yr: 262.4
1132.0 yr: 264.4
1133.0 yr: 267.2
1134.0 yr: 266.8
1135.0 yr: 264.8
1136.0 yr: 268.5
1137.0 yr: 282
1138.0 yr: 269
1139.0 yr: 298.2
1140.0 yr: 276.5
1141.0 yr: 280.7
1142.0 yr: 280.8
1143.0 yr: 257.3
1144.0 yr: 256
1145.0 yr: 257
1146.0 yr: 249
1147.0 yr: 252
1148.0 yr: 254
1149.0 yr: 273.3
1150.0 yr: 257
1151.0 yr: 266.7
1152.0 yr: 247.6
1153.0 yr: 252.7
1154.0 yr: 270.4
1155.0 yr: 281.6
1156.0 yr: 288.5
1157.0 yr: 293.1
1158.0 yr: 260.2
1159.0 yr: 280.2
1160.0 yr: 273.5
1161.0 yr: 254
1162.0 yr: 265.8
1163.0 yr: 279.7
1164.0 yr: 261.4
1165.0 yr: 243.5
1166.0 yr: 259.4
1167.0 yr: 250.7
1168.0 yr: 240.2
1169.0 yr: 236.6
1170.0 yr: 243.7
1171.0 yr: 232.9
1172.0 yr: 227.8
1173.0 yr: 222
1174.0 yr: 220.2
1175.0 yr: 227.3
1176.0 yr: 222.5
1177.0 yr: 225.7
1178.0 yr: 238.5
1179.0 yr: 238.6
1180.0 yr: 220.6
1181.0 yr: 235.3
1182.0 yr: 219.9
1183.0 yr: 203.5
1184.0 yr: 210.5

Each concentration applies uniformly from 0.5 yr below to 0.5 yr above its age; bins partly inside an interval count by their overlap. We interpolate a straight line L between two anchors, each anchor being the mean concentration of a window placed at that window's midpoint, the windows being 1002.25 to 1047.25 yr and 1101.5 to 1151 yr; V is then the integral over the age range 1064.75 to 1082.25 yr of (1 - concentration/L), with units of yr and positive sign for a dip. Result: 4.2 yr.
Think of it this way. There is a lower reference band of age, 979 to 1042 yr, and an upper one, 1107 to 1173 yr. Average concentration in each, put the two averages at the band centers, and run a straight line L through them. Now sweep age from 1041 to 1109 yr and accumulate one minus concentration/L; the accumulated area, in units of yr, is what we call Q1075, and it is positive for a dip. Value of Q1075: 9.5 yr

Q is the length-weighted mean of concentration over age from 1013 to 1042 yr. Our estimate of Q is 371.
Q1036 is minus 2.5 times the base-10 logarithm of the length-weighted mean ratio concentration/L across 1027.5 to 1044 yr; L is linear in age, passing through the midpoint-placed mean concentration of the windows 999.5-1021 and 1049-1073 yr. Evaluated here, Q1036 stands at 0.06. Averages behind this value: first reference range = 438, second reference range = 351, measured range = 372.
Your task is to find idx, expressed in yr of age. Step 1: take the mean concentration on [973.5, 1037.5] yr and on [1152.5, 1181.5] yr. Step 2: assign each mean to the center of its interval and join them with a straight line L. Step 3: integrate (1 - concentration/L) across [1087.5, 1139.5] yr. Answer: 6.4 yr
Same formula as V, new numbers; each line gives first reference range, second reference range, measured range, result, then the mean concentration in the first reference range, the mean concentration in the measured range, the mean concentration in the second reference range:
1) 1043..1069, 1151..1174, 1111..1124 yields 1.5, 375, 272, 257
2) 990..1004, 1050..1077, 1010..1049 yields 3.9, 513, 381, 333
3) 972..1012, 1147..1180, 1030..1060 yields 2.8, 500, 384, 252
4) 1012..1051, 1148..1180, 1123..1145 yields 0.8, 379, 270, 252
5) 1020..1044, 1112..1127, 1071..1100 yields 6.0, 368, 243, 269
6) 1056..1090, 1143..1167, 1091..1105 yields -0.9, 275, 289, 264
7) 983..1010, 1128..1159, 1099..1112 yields 1.3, 505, 298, 269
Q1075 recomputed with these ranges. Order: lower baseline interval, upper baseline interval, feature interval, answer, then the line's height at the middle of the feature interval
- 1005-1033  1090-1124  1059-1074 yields 0.9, 334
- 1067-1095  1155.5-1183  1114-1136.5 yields -2.3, 243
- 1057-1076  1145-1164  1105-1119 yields 0.0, 288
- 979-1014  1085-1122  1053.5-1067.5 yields 0.1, 364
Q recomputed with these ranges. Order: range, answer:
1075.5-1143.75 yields 265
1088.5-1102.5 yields 277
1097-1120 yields 292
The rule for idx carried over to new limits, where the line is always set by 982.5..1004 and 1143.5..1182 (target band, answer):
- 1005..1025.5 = 3.3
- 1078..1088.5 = 4.6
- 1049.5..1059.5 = 0.6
